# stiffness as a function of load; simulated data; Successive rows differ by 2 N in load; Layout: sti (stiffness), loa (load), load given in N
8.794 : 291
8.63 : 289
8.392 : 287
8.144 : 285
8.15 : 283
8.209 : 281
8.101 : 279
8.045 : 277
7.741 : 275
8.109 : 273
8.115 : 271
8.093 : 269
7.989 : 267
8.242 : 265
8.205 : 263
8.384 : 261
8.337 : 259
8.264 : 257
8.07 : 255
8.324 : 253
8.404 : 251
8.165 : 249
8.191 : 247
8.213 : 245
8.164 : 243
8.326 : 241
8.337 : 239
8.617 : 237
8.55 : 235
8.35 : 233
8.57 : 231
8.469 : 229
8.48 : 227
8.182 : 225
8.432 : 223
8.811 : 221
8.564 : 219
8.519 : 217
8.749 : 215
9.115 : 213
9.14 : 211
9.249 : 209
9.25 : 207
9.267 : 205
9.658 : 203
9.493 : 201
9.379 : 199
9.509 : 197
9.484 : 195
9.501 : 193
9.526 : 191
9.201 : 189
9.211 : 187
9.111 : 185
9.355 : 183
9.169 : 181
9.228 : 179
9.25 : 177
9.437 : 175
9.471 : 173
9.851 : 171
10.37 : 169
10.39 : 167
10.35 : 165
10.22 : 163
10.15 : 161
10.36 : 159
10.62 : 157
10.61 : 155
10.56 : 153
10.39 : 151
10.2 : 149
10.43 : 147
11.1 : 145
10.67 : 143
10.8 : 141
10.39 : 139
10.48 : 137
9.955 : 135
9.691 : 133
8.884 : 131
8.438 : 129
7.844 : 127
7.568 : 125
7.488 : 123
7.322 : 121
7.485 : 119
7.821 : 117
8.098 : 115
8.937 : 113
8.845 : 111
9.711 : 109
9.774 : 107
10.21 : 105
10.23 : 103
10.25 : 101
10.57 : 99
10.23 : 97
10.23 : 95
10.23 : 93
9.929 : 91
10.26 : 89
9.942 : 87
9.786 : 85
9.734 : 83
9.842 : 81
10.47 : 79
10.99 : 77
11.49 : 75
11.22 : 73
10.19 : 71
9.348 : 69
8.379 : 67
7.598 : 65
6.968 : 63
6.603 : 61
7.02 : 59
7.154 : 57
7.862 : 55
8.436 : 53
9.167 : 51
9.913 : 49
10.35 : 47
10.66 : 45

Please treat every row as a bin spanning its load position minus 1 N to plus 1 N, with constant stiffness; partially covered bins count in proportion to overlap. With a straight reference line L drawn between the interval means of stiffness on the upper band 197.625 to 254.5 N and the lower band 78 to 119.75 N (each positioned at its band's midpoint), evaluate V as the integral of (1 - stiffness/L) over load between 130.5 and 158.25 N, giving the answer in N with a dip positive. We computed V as -3.17 N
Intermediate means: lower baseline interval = 9.66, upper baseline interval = 8.68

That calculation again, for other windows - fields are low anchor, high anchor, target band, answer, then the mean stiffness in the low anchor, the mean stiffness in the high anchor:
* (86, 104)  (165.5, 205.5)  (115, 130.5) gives 3.4 N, 10.2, 9.51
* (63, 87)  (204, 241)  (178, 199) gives -0.9 N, 9.79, 8.69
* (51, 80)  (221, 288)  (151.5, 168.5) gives -3.7 N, 8.85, 8.26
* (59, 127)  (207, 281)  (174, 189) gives -0.8 N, 9.27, 8.39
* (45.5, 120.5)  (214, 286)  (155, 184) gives -3.6 N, 9.33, 8.29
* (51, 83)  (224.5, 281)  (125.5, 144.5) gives -2.1 N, 8.94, 8.25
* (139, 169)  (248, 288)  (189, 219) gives 0.7 N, 10.5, 8.17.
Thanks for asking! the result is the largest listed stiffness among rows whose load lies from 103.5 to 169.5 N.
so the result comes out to 11.1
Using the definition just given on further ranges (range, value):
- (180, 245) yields 9.658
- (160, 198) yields 10.39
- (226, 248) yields 8.617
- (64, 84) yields 11.49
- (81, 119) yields 10.57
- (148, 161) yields 10.62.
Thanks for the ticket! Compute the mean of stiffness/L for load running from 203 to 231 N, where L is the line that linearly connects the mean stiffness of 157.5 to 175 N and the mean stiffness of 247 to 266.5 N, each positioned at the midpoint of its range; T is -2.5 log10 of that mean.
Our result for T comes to 0.03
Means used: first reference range 10.1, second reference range 8.26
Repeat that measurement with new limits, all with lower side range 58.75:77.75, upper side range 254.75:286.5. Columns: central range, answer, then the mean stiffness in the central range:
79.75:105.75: -0.14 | 10.1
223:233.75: -0.01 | 8.41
